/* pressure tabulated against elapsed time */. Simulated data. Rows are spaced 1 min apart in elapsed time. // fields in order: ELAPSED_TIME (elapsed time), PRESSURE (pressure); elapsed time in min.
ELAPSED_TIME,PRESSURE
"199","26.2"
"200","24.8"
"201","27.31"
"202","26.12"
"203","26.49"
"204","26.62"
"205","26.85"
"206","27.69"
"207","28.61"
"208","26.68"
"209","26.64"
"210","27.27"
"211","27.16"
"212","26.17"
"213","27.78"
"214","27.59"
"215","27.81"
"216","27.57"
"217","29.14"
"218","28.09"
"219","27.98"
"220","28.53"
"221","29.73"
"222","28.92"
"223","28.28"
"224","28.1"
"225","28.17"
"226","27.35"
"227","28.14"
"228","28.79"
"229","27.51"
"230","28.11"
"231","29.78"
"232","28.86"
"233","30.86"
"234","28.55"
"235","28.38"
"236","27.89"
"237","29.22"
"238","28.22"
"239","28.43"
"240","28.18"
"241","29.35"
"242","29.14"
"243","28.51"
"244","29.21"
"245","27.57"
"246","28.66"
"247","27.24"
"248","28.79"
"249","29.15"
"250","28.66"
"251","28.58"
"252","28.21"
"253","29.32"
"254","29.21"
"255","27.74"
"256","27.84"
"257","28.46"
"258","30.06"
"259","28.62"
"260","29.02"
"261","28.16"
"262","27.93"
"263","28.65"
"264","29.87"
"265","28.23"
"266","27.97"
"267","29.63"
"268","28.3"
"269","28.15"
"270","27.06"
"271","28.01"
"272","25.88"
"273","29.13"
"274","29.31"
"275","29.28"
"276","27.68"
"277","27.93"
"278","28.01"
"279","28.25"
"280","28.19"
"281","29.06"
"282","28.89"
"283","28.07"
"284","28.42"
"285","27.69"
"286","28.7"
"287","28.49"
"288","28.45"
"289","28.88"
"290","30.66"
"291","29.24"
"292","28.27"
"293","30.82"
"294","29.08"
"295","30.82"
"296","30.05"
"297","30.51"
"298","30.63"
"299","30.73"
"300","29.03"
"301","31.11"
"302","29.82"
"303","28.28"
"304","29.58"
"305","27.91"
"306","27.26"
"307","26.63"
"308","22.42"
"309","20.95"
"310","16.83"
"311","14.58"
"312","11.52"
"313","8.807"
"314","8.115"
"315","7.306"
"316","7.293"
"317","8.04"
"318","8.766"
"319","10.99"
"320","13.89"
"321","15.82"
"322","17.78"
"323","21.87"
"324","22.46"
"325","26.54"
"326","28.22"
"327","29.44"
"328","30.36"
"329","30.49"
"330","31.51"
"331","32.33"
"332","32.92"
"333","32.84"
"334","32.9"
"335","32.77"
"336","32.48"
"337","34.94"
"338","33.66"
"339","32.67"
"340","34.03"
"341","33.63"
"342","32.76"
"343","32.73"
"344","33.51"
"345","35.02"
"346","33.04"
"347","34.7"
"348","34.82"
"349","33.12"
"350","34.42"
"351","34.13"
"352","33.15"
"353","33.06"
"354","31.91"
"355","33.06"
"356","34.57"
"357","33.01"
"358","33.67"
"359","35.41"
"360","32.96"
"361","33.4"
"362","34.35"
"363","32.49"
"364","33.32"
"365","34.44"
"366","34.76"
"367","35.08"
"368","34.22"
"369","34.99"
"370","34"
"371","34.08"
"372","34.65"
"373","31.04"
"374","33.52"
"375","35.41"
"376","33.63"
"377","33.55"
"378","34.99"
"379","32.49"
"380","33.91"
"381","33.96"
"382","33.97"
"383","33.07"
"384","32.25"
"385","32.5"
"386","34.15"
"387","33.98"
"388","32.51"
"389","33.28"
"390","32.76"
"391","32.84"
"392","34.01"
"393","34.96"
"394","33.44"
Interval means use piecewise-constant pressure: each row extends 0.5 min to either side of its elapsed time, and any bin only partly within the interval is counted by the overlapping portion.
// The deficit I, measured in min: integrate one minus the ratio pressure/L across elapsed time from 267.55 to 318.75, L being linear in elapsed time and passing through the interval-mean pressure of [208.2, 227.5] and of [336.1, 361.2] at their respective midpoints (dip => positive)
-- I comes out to 9.7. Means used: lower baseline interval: 27.9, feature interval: 25.2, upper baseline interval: 33.6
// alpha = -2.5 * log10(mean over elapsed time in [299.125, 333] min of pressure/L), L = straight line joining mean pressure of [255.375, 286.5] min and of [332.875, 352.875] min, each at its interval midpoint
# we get 0.407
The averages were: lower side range 28.4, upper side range 33.6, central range 21.8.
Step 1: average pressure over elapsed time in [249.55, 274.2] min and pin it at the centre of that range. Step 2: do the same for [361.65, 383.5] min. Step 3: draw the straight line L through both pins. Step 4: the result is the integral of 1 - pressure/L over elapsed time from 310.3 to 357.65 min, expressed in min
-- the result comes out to 8.1 min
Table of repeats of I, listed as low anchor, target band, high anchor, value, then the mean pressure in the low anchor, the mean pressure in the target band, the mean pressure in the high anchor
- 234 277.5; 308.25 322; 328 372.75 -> 8.45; 28.5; 12.2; 33.5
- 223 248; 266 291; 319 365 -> 0.94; 28.5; 28.4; 31.1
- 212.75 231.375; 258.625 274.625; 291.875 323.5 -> -2.41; 28.3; 28.4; 21.3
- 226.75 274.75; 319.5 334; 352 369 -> 2.61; 28.6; 26.4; 33.8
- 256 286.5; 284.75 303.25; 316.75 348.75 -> -0.80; 28.4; 29.6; 28.3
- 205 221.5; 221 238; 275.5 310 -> -0.43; 27.7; 28.6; 28.4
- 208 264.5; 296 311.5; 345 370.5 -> 2.40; 28.4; 26.5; 33.9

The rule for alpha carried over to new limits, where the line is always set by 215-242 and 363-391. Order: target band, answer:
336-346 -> -0.037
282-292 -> 0.068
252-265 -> 0.033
